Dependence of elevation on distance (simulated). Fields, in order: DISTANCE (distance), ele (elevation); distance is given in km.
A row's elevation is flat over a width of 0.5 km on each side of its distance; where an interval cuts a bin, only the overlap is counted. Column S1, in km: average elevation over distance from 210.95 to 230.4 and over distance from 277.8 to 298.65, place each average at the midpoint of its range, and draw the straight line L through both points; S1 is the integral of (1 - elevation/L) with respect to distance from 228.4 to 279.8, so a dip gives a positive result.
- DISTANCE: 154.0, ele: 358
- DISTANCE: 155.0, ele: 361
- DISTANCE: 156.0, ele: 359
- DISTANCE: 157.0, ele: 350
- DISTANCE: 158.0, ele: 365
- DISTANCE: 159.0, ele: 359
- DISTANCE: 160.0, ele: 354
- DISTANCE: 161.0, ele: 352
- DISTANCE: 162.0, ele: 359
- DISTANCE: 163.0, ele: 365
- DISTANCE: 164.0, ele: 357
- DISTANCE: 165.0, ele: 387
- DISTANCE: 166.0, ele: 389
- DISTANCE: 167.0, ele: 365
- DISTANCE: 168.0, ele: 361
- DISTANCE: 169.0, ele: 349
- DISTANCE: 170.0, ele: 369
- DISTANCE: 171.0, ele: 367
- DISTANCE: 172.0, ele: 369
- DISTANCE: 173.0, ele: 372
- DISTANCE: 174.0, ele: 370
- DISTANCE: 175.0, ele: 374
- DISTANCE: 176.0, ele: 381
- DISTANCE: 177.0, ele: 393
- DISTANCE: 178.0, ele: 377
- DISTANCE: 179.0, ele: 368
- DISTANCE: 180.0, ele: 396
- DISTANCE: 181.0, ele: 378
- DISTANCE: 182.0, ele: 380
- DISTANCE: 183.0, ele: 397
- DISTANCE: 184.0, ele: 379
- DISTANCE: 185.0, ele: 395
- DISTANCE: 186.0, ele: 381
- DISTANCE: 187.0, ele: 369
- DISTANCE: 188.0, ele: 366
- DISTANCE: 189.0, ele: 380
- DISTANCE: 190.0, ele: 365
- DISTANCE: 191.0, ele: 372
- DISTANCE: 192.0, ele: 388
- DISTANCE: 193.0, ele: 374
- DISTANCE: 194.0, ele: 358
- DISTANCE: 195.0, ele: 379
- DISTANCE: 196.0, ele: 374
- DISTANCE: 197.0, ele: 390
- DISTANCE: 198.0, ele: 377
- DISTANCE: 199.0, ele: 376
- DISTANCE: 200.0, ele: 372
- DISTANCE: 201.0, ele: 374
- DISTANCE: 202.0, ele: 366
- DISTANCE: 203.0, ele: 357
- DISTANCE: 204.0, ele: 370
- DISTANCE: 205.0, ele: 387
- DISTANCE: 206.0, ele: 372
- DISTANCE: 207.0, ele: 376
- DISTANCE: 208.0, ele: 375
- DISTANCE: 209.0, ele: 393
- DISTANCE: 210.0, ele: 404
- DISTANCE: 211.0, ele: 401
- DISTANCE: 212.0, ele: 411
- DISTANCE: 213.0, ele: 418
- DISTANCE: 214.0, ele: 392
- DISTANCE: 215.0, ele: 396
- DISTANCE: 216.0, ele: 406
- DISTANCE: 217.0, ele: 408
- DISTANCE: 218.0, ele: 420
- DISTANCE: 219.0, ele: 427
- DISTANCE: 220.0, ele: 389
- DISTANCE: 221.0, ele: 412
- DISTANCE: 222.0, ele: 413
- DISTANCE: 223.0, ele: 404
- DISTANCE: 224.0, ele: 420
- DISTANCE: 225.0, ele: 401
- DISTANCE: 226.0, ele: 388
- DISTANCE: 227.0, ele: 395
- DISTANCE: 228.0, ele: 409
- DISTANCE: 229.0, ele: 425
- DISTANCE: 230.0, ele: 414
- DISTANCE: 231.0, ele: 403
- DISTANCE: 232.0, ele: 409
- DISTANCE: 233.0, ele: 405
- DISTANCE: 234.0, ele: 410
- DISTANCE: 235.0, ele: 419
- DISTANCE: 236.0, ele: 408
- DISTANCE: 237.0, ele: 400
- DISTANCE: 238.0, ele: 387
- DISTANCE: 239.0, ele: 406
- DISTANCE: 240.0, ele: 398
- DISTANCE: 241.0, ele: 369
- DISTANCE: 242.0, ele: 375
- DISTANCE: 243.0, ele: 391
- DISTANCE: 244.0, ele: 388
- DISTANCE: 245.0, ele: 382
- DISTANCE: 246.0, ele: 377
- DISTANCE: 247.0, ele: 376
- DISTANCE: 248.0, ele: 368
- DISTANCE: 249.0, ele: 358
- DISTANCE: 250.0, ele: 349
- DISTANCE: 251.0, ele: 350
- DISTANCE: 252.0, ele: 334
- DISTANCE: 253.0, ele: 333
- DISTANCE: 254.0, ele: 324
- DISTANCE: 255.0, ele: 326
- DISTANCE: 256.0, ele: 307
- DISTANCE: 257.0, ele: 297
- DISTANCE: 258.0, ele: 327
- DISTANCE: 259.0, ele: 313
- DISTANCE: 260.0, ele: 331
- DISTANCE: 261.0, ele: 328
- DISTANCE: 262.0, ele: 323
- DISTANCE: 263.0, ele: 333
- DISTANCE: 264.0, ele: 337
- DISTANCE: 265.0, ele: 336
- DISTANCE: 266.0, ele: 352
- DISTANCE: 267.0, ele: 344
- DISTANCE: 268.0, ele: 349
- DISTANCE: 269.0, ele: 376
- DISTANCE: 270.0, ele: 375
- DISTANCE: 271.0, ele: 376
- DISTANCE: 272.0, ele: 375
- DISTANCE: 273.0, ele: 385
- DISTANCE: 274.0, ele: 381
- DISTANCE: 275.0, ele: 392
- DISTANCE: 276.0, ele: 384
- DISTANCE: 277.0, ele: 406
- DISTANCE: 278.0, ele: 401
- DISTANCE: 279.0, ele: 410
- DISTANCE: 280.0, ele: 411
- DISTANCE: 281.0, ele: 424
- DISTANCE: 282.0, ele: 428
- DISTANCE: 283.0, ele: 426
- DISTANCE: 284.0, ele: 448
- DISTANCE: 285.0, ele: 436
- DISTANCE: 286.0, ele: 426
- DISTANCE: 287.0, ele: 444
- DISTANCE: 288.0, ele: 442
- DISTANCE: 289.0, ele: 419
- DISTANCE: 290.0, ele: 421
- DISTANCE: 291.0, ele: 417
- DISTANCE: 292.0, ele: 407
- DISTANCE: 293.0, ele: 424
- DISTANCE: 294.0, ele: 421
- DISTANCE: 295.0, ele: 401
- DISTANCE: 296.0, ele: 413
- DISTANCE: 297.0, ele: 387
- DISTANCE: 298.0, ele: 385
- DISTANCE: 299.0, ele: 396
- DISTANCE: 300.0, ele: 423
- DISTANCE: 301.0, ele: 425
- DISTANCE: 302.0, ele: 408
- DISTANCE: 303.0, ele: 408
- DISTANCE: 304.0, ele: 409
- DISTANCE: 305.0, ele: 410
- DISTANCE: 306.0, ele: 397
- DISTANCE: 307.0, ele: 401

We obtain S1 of 5.4 km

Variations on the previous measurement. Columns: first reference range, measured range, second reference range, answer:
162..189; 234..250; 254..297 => -0.28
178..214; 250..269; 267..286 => 3.02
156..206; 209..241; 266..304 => -1.63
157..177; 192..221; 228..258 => -1.29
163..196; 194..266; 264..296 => 1.73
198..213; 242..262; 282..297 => 2.93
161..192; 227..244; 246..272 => -2.41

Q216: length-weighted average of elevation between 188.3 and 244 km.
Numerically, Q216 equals 393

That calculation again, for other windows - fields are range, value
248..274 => 343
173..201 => 378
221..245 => 401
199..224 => 394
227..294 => 382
